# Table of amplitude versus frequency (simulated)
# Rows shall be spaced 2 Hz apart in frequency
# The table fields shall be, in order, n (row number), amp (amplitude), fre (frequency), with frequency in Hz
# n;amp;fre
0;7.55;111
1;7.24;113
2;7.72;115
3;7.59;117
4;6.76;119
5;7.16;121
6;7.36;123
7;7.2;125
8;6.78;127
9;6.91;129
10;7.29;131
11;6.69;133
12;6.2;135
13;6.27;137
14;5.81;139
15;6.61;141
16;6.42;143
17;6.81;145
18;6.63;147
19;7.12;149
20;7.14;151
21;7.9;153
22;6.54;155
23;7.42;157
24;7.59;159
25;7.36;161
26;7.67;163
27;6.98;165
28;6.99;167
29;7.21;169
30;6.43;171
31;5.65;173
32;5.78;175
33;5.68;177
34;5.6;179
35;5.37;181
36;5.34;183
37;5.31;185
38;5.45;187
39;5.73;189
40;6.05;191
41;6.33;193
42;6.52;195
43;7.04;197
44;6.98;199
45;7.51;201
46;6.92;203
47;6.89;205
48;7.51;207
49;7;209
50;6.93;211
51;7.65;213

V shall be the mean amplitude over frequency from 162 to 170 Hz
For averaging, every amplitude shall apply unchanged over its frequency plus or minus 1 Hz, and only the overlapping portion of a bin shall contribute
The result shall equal 7.21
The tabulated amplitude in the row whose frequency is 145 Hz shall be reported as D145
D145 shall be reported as 6.81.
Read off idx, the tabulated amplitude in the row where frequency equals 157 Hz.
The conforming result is 7.42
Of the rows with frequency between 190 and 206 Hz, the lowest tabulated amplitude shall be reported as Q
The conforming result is 6.05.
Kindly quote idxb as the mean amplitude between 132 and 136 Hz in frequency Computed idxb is 6.45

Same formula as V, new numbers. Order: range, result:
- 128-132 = 7.1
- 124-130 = 6.96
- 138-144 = 6.28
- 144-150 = 6.85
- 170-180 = 5.83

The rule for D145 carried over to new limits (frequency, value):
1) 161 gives 7.36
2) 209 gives 7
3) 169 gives 7.21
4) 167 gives 6.99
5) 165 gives 6.98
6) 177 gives 5.68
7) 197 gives 7.04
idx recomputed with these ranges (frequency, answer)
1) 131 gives 7.29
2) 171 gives 6.43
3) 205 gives 6.89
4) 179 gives 5.6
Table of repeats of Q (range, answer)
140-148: 6.42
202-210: 6.89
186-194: 5.45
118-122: 6.76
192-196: 6.33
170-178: 5.65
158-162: 7.36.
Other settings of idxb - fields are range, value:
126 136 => 6.77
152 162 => 7.36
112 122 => 7.29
